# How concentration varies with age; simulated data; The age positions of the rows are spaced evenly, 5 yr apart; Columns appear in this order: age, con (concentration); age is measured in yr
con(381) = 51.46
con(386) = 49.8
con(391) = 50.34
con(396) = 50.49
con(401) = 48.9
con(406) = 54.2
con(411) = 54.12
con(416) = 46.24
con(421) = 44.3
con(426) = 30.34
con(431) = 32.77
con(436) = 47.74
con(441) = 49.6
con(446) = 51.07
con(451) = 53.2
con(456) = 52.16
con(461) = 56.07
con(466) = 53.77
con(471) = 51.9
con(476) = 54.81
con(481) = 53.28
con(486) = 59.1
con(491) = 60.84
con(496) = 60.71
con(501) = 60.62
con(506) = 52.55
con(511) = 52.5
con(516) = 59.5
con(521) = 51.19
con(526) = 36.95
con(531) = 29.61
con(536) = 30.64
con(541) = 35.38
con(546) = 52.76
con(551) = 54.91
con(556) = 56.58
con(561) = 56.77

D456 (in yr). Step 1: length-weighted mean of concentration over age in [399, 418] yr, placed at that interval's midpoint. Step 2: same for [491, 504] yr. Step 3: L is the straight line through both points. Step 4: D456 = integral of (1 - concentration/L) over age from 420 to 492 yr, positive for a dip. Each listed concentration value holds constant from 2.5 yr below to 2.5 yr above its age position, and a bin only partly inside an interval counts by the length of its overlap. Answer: 8.0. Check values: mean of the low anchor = 51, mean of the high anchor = 60.4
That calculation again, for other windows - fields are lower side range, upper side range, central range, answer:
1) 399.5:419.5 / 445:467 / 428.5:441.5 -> 2.4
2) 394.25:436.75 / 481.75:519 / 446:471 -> -0.9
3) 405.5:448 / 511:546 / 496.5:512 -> -4.8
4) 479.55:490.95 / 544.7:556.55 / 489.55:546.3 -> 8.0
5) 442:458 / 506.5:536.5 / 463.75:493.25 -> -3.9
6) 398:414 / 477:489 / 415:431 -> 4.4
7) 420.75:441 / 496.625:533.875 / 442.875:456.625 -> -3.4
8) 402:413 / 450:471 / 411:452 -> 6.8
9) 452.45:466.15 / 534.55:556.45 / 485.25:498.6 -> -2.5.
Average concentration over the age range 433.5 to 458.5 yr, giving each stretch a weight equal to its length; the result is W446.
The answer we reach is 50.8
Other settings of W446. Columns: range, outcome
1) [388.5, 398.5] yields 50.4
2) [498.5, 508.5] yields 56.6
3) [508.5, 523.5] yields 54.4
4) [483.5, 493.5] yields 60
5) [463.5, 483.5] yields 53.4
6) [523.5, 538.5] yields 32.4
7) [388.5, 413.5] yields 51.6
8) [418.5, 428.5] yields 37.3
